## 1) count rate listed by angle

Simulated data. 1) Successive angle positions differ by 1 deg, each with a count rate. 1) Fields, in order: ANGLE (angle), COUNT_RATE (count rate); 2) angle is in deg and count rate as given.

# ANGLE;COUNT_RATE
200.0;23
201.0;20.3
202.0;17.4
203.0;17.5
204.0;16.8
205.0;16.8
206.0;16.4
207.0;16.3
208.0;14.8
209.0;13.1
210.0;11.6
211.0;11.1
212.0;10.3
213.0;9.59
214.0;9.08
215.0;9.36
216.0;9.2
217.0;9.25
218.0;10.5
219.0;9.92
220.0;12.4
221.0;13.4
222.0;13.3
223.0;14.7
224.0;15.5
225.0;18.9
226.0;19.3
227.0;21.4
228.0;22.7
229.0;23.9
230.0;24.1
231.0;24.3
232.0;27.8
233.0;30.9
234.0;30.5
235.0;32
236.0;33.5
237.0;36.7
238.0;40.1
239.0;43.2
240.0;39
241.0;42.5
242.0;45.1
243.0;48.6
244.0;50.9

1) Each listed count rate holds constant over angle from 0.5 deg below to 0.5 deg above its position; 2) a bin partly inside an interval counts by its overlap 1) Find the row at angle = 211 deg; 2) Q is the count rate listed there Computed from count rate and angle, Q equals 11.1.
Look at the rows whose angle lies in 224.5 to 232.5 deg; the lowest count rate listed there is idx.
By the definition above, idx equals 18.9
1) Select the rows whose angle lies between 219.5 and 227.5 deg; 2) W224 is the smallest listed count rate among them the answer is 12.4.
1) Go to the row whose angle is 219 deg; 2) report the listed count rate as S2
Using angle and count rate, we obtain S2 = 9.92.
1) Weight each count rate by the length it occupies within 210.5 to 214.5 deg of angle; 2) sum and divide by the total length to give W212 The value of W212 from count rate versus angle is 10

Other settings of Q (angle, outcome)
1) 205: 16.8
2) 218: 10.5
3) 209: 13.1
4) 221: 13.4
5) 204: 16.8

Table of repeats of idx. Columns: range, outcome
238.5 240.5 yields 39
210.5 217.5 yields 9.08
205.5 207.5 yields 16.3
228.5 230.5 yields 23.9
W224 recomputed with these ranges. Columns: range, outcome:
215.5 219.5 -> 9.2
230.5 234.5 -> 24.3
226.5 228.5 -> 21.4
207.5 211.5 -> 11.1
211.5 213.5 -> 9.59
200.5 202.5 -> 17.4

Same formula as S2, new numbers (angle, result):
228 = 22.7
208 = 14.8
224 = 15.5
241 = 42.5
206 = 16.4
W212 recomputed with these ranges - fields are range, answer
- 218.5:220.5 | 11.2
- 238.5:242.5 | 42.5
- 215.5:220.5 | 10.3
